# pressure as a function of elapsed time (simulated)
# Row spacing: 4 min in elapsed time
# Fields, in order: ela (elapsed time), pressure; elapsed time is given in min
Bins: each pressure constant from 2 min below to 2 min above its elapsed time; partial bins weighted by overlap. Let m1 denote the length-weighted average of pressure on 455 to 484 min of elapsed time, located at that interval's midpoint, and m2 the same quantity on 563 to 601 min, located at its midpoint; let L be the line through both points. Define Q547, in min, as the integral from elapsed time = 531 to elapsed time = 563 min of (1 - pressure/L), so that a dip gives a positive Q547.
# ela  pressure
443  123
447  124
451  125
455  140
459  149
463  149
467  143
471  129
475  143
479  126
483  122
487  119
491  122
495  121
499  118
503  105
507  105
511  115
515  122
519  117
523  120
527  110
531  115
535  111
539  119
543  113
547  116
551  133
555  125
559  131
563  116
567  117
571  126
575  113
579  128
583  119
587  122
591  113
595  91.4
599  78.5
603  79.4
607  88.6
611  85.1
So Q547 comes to -0.1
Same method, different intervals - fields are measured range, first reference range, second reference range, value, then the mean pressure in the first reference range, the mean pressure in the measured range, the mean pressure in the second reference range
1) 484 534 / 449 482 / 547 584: 5.9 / 138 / 116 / 123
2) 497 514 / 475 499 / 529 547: 1.2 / 123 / 111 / 115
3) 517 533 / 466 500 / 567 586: 1.1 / 127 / 116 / 121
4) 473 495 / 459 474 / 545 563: 2.0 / 142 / 126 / 125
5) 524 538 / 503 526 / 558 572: 0.5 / 115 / 113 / 122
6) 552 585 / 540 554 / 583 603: -3.2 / 121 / 122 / 101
